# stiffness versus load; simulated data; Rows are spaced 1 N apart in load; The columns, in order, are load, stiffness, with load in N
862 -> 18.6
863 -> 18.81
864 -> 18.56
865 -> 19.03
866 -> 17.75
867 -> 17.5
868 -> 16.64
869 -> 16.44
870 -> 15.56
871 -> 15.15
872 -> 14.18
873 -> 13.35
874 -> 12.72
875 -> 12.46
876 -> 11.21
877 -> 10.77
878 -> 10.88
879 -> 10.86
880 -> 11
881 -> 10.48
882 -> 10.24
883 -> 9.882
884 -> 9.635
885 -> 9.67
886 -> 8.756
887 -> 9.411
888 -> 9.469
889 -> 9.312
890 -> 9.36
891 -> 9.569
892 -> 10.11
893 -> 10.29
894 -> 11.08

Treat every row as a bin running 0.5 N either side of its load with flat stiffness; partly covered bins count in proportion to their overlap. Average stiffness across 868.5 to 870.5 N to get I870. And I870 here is 16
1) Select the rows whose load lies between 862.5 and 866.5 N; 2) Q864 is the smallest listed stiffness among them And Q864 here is 17.75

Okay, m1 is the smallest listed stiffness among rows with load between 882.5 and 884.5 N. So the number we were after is 9.635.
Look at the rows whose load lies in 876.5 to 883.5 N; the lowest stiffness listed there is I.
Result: 9.882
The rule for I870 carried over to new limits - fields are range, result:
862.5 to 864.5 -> 18.7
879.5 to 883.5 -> 10.4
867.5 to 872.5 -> 15.6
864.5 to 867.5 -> 18.1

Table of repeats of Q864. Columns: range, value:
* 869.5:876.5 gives 11.21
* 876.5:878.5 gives 10.77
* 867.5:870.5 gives 15.56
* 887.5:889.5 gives 9.312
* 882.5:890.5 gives 8.756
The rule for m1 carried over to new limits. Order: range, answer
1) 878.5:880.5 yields 10.86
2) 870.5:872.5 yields 14.18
